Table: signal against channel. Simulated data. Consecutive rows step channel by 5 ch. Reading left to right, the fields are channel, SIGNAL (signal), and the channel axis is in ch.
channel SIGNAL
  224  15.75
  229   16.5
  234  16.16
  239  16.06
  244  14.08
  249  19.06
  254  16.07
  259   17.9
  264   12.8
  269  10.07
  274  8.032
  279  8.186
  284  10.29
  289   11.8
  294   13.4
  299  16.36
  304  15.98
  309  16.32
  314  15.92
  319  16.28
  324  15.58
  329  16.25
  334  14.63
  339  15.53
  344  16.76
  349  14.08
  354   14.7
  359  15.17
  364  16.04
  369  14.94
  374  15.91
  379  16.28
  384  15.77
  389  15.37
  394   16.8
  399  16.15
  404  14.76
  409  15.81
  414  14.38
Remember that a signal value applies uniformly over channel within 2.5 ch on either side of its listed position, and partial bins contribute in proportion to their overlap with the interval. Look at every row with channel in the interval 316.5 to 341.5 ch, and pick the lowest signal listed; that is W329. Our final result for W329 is 14.63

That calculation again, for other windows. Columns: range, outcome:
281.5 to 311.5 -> 10.29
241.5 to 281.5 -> 8.032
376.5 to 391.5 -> 15.37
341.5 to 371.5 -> 14.08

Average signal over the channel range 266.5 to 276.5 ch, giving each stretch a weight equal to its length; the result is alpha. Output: 9.05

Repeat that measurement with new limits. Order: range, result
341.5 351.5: 15.4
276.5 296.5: 10.9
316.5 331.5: 16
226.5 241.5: 16.2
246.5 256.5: 17.6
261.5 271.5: 11.4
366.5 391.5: 15.7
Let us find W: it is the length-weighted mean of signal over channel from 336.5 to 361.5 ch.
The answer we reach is 15.2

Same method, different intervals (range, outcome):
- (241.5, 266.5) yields 16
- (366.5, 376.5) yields 15.4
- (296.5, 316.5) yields 16.1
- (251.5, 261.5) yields 17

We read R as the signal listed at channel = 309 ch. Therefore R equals 16.32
